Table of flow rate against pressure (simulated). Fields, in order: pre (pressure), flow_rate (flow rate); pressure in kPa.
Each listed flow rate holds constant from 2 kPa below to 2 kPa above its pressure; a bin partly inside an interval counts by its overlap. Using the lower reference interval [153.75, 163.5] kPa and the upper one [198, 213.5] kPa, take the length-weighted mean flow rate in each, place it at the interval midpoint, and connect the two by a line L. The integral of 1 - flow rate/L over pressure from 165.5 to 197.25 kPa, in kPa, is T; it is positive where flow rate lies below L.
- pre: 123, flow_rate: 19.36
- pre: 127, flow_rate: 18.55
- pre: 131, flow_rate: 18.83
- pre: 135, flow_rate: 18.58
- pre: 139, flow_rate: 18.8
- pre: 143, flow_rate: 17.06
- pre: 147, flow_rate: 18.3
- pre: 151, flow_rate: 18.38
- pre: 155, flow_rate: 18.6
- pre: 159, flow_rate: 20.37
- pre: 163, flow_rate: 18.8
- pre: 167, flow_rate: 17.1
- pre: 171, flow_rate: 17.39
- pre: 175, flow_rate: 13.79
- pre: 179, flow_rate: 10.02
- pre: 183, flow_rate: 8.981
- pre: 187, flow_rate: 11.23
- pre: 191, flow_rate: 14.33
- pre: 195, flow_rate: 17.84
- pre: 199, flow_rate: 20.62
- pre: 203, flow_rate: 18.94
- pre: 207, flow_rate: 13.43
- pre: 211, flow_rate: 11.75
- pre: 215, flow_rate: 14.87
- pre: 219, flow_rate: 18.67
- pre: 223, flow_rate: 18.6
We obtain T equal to 6.88 kPa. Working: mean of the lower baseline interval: 19.4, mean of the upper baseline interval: 15.9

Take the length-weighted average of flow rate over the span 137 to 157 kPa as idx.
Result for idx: 18.2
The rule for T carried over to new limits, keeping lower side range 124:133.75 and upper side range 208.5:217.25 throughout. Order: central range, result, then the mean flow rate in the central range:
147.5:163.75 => -1.8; 19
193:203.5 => -3.5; 19.2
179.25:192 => 3.4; 11.1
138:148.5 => -0.1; 18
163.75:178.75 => 0.5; 15.6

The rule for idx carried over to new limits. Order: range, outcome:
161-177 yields 16.8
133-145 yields 18.1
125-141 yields 18.7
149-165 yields 19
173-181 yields 11.9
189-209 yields 17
